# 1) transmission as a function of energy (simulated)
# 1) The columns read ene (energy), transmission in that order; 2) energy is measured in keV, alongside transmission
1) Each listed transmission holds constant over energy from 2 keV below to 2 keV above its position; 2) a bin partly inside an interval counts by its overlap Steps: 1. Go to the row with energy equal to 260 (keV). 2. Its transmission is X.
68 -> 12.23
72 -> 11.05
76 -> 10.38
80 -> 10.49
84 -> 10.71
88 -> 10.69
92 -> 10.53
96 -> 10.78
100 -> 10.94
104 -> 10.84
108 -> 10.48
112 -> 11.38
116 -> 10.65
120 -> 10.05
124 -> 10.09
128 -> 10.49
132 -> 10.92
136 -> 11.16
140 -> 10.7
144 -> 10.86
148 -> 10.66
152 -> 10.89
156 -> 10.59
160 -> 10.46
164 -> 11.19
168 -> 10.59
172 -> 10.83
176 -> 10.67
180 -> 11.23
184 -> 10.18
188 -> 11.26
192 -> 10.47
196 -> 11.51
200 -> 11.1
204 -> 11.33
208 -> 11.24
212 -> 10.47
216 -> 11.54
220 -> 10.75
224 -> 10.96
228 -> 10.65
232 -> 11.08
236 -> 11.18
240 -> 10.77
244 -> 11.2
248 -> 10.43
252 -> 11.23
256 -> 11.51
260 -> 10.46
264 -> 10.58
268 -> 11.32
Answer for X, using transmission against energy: 10.46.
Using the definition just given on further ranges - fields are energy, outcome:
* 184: 10.18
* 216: 11.54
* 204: 11.33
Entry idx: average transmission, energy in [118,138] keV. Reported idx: 10.5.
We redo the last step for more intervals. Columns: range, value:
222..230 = 10.8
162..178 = 10.8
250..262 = 11.1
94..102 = 10.9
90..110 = 10.7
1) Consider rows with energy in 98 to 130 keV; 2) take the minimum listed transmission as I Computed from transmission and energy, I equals 10.05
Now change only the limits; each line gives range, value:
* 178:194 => 10.18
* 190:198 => 10.47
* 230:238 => 11.08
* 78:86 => 10.49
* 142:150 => 10.66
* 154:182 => 10.46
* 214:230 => 10.65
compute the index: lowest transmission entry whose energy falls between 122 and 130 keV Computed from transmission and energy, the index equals 10.09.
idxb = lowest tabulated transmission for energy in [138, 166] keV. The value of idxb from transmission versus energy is 10.46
